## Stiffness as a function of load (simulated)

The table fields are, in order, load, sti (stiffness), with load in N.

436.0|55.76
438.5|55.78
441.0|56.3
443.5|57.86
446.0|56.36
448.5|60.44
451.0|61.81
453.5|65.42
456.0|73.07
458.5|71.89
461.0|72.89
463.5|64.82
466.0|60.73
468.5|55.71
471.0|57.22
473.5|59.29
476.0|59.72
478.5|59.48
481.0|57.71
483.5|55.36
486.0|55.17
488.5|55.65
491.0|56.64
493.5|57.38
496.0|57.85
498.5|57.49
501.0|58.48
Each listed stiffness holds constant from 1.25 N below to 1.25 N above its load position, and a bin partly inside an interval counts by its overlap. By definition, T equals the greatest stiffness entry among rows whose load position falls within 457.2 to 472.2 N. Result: 72.89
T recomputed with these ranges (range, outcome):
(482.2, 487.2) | 55.36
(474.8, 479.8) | 59.72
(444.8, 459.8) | 73.07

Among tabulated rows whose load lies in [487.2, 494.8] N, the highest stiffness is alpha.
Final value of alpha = 57.38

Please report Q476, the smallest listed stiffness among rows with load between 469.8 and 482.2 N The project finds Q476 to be 57.22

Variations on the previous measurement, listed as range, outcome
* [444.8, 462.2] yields 56.36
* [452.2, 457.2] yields 65.42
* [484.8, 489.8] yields 55.17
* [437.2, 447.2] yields 55.78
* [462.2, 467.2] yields 60.73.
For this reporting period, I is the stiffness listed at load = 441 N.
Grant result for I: 56.3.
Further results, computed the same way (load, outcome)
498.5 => 57.49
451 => 61.81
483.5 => 55.36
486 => 55.17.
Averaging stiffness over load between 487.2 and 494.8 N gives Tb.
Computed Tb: 56.6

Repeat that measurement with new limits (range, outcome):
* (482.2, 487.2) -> 55.3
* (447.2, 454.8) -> 62.6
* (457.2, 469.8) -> 65.2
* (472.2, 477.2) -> 59.5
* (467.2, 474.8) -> 57.4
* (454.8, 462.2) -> 72.6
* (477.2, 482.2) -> 58.6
